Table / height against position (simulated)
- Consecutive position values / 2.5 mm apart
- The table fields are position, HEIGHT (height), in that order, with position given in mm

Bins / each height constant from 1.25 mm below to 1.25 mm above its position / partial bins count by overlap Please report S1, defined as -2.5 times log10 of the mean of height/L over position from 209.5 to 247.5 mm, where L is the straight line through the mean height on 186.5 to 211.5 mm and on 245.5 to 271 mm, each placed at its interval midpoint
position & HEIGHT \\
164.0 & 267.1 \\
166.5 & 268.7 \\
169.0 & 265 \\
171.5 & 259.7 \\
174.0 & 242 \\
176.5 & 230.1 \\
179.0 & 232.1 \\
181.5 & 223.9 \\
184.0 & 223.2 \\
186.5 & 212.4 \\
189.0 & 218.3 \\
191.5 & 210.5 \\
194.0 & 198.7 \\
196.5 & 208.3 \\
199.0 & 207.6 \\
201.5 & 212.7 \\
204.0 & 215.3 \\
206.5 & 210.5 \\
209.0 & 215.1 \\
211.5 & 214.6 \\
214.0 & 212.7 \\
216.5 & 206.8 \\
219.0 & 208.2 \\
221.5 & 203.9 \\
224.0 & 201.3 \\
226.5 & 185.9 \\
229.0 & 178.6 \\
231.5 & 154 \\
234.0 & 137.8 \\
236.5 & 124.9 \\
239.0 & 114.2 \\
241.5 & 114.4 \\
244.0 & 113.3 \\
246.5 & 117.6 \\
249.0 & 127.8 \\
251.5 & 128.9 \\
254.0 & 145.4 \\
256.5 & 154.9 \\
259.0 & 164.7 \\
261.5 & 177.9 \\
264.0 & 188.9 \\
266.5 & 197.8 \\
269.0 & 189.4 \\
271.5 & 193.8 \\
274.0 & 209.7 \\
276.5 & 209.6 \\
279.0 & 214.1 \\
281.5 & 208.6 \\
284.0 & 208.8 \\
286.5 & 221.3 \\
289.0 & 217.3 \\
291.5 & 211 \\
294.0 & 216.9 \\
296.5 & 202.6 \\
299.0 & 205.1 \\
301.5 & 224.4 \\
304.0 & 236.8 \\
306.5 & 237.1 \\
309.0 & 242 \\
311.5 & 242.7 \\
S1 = 0.126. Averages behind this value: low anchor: 211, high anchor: 161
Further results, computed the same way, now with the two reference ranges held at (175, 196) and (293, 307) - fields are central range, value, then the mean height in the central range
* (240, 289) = 0.25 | 174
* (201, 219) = 0.03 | 212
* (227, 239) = 0.43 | 148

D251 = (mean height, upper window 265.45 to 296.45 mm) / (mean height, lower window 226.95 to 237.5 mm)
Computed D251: 1.4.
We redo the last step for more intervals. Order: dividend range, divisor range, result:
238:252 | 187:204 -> 0.57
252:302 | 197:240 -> 1.04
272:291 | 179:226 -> 1.00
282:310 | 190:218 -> 1.05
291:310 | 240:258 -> 1.72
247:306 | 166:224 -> 0.88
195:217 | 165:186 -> 0.87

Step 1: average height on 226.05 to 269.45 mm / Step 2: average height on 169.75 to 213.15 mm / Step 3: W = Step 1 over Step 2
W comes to 0.68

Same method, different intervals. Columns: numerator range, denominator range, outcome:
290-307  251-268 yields 1.30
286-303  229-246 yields 1.65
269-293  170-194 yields 0.92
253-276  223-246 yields 1.25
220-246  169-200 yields 0.68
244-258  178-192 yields 0.61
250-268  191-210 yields 0.79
